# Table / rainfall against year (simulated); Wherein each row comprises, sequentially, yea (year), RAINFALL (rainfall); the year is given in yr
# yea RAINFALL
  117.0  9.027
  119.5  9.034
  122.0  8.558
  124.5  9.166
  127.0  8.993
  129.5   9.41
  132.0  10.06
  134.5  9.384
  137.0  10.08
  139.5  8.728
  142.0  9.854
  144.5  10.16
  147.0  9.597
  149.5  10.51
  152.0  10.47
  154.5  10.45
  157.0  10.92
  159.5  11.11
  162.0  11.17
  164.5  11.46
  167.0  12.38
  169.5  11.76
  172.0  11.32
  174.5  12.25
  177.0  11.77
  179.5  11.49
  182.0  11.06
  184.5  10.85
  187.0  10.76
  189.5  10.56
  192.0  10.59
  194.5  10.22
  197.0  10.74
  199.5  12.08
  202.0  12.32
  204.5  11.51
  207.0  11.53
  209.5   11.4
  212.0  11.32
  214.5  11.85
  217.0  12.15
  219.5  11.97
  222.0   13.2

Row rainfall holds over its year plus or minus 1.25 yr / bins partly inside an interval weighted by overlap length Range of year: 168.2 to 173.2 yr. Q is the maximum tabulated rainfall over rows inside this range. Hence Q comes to 11.76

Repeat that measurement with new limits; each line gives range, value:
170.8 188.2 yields 12.25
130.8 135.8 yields 10.06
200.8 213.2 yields 12.32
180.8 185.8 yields 11.06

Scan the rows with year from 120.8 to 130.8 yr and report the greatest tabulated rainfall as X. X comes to 9.41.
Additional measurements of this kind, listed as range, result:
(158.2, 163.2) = 11.17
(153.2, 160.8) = 11.11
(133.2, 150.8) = 10.51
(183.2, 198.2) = 10.85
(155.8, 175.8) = 12.38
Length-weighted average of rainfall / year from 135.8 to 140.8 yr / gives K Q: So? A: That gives 9.4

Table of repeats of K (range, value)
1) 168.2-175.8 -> 11.8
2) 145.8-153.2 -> 10.2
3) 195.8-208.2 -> 11.6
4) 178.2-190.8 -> 10.9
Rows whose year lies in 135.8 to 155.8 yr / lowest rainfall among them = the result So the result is 8.728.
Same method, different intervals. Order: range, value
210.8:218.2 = 11.32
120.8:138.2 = 8.558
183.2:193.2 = 10.56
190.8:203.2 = 10.22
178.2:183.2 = 11.06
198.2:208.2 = 11.51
